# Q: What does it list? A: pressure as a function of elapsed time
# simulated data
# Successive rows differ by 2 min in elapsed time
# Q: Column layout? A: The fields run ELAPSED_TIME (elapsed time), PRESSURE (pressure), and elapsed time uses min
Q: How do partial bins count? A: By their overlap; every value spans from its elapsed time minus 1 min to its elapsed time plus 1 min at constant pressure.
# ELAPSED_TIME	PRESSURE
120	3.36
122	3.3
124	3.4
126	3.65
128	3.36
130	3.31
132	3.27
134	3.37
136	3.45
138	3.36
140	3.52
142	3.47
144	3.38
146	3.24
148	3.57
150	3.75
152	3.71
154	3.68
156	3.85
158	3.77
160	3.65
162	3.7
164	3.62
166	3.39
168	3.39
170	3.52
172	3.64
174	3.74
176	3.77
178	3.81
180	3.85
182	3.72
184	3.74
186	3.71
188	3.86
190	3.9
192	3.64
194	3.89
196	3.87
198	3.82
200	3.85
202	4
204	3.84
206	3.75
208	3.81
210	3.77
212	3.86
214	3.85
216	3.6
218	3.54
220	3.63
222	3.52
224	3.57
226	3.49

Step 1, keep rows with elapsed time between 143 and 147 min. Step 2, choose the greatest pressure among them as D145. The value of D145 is 3.38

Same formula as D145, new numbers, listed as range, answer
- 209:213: 3.86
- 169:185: 3.85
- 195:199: 3.87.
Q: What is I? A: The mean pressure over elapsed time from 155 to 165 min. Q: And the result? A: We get 3.72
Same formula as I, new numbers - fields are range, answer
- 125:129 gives 3.5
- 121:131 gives 3.4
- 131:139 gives 3.36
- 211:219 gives 3.71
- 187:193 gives 3.8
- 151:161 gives 3.73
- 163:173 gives 3.51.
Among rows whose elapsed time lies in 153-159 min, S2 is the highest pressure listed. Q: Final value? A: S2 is 3.85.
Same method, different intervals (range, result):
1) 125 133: 3.65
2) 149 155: 3.75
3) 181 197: 3.9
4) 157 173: 3.77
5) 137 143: 3.52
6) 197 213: 4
